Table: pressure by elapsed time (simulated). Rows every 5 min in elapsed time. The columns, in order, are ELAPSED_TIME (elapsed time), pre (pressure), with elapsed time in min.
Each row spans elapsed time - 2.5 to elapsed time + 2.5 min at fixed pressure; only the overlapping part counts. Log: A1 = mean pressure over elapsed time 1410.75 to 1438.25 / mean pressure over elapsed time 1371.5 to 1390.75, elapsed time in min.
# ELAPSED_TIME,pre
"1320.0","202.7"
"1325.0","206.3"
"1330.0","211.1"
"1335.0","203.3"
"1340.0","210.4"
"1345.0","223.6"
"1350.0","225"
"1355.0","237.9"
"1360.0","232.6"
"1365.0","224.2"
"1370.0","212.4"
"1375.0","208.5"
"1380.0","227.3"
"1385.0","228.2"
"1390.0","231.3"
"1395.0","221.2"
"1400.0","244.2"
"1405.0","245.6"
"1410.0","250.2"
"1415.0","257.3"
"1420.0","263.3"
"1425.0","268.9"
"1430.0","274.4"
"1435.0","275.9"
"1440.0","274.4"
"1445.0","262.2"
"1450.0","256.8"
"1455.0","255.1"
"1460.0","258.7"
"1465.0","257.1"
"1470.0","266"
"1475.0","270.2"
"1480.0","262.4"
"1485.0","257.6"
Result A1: 1.20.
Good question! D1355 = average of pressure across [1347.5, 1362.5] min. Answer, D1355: 232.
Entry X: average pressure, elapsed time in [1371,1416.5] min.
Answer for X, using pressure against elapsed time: 234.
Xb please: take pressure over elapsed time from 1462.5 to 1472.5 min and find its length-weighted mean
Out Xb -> 262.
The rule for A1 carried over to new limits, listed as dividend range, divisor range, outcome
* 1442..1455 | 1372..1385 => 1.18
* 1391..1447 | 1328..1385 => 1.17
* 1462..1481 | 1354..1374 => 1.18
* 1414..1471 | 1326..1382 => 1.21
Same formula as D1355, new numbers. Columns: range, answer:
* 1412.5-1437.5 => 268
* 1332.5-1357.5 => 220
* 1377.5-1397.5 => 227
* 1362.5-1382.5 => 218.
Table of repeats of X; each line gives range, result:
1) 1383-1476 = 256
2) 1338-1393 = 224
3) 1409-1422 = 257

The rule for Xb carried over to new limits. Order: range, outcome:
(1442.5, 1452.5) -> 260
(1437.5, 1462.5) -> 261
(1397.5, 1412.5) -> 247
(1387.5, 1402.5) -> 232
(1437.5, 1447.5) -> 268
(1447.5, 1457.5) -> 256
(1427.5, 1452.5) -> 269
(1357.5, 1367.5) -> 228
